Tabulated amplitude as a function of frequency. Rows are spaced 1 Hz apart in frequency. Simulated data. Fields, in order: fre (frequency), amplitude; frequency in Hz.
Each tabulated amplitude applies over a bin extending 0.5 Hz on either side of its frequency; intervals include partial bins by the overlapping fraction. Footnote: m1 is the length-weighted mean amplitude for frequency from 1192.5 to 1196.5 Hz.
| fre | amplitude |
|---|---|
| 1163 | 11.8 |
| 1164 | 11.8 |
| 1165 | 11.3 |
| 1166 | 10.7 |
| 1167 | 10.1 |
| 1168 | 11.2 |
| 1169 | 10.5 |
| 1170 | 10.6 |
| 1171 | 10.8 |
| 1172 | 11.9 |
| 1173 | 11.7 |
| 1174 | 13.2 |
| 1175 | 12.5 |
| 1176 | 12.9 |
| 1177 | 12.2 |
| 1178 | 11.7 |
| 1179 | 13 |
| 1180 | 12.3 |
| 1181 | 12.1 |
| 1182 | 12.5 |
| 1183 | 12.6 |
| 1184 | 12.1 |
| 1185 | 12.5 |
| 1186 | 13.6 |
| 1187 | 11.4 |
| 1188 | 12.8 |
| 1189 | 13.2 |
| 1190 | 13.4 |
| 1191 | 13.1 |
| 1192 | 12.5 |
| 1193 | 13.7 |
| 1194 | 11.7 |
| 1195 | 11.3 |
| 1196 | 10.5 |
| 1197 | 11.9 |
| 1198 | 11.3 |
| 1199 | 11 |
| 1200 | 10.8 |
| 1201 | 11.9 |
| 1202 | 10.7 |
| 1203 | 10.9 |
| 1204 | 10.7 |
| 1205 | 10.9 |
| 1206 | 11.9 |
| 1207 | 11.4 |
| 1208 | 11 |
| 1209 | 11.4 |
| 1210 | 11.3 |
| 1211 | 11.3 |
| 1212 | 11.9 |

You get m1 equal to 11.8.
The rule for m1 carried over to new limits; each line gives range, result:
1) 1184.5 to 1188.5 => 12.6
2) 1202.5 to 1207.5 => 11.2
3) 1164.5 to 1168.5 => 10.8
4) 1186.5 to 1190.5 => 12.7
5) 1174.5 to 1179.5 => 12.5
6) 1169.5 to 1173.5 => 11.3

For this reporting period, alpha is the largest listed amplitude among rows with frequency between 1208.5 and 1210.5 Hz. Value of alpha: 11.4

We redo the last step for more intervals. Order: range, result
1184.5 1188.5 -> 13.6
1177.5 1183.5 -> 13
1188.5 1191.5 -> 13.4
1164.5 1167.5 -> 11.3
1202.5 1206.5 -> 11.9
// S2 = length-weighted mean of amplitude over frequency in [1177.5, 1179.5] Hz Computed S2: 12.3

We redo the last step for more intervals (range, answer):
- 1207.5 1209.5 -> 11.2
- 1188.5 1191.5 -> 13.2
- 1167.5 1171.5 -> 10.8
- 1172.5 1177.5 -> 12.5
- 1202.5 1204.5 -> 10.8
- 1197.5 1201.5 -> 11.2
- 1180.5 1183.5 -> 12.4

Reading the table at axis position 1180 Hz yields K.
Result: 12.3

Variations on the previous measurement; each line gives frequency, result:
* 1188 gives 12.8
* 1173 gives 11.7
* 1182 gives 12.5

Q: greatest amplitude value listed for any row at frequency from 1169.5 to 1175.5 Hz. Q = 13.2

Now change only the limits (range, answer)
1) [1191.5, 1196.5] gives 13.7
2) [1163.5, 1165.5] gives 11.8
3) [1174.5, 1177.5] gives 12.9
